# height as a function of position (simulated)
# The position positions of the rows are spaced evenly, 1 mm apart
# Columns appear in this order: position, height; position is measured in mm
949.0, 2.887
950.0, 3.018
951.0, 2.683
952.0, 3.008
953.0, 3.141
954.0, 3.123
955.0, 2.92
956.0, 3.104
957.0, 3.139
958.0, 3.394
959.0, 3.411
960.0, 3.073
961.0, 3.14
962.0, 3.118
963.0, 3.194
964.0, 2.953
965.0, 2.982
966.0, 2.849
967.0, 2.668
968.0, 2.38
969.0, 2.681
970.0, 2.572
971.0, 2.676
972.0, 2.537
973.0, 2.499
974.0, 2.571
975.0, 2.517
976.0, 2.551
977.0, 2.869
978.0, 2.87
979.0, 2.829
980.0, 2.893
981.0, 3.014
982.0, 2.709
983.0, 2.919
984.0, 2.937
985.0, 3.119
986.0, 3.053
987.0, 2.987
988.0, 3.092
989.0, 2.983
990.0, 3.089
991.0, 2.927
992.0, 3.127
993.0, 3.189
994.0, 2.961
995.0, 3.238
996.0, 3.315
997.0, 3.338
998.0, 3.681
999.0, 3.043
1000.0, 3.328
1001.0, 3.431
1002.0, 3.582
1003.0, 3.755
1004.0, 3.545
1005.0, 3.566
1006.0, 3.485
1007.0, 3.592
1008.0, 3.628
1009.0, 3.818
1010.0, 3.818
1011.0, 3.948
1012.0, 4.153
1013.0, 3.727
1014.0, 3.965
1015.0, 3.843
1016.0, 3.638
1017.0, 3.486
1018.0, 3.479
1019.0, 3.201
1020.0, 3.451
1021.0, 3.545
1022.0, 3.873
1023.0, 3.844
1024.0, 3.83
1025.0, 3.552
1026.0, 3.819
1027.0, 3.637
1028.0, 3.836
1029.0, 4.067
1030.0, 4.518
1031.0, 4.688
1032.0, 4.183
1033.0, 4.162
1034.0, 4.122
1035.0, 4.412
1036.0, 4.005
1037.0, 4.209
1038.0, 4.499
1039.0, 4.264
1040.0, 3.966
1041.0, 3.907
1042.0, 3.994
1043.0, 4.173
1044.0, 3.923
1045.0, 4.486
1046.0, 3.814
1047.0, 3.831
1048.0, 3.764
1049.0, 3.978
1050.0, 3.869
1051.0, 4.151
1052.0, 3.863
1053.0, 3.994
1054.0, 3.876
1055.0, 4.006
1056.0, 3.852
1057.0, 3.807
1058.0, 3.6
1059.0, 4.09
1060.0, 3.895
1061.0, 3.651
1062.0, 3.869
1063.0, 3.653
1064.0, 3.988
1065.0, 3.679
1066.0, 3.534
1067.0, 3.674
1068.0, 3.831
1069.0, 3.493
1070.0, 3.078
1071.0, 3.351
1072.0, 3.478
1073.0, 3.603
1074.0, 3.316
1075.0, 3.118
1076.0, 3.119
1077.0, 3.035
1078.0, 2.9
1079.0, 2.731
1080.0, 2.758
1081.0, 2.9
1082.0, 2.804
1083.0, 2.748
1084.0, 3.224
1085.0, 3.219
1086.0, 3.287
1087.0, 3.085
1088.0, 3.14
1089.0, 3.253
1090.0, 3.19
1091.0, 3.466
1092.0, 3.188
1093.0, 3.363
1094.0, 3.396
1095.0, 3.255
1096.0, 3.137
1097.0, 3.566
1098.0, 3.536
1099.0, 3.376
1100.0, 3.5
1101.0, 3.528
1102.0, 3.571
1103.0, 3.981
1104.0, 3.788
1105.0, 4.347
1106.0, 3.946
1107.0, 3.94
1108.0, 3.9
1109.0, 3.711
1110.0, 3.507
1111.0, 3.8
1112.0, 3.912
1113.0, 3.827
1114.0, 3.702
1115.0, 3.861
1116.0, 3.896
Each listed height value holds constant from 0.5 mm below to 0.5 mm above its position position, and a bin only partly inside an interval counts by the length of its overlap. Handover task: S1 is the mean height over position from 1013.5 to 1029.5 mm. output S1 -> 3.69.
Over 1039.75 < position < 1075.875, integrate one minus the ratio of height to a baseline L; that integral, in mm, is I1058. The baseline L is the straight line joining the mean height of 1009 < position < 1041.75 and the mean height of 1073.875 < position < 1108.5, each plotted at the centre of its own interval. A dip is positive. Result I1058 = -1.4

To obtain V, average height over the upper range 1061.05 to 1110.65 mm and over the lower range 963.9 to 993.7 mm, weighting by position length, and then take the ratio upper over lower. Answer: 1.20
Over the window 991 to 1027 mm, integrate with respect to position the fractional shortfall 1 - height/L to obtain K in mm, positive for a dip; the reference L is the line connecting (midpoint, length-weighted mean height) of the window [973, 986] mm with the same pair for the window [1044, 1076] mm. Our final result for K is -4.60 mm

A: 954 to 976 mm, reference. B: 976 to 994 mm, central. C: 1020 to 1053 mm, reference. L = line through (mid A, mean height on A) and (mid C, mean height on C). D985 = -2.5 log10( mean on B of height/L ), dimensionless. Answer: 0.08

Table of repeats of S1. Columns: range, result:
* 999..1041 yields 3.83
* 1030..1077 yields 3.86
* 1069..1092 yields 3.14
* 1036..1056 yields 4.02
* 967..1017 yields 3.18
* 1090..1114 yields 3.62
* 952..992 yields 2.91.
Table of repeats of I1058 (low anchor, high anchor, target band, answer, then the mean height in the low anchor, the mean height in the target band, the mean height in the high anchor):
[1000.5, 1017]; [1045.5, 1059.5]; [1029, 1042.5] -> -1.4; 3.71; 4.22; 3.89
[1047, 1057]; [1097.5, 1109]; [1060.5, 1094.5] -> 4.8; 3.92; 3.3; 3.76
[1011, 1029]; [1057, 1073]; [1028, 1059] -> -3.2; 3.72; 4.06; 3.66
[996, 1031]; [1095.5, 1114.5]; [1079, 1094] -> 2.4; 3.69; 3.11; 3.71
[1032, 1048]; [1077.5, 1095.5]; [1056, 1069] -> -0.5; 4.11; 3.76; 3.11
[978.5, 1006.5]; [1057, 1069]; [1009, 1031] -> -2.5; 3.18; 3.79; 3.76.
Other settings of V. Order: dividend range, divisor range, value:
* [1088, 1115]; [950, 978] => 1.25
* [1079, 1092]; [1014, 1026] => 0.85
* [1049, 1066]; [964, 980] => 1.44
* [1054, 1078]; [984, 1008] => 1.09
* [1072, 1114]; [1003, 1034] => 0.89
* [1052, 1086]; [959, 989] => 1.21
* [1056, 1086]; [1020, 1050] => 0.84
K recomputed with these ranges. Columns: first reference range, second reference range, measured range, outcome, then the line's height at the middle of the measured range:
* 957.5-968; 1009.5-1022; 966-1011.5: 3.8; 3.36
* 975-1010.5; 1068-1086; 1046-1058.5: -2.9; 3.15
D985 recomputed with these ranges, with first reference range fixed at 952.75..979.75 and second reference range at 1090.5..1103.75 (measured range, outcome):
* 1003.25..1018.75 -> -0.202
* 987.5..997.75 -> -0.051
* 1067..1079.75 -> 0.029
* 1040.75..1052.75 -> -0.226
